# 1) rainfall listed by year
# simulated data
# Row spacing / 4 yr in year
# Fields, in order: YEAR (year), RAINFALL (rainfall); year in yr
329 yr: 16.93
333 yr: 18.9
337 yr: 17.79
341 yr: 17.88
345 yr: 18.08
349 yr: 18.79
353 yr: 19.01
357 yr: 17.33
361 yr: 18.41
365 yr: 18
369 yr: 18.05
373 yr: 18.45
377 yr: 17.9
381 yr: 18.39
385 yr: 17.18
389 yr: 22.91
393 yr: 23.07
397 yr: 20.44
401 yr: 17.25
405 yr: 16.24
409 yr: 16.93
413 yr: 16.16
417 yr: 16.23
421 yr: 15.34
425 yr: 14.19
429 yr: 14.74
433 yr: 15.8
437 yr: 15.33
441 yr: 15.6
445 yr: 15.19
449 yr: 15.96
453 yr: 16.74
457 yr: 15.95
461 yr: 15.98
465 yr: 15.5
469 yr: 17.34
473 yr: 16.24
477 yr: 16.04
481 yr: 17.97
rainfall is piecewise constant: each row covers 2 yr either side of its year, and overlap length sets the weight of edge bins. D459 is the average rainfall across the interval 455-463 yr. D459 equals 16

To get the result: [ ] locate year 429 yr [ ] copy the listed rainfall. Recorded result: 14.74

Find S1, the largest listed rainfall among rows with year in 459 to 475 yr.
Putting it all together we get 17.34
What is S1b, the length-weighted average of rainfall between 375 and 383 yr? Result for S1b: 18.1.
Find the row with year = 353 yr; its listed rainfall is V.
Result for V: 19.01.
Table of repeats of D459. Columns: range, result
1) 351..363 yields 18.2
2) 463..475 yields 16.4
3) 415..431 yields 15.1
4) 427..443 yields 15.4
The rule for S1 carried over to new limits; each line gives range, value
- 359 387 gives 18.45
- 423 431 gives 14.74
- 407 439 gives 16.93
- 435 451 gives 15.96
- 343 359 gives 19.01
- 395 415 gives 20.44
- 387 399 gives 23.07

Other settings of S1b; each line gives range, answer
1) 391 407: 19.2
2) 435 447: 15.4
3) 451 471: 16.3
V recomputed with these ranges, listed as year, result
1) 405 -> 16.24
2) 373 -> 18.45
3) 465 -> 15.5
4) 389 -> 22.91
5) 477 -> 16.04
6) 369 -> 18.05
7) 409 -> 16.93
